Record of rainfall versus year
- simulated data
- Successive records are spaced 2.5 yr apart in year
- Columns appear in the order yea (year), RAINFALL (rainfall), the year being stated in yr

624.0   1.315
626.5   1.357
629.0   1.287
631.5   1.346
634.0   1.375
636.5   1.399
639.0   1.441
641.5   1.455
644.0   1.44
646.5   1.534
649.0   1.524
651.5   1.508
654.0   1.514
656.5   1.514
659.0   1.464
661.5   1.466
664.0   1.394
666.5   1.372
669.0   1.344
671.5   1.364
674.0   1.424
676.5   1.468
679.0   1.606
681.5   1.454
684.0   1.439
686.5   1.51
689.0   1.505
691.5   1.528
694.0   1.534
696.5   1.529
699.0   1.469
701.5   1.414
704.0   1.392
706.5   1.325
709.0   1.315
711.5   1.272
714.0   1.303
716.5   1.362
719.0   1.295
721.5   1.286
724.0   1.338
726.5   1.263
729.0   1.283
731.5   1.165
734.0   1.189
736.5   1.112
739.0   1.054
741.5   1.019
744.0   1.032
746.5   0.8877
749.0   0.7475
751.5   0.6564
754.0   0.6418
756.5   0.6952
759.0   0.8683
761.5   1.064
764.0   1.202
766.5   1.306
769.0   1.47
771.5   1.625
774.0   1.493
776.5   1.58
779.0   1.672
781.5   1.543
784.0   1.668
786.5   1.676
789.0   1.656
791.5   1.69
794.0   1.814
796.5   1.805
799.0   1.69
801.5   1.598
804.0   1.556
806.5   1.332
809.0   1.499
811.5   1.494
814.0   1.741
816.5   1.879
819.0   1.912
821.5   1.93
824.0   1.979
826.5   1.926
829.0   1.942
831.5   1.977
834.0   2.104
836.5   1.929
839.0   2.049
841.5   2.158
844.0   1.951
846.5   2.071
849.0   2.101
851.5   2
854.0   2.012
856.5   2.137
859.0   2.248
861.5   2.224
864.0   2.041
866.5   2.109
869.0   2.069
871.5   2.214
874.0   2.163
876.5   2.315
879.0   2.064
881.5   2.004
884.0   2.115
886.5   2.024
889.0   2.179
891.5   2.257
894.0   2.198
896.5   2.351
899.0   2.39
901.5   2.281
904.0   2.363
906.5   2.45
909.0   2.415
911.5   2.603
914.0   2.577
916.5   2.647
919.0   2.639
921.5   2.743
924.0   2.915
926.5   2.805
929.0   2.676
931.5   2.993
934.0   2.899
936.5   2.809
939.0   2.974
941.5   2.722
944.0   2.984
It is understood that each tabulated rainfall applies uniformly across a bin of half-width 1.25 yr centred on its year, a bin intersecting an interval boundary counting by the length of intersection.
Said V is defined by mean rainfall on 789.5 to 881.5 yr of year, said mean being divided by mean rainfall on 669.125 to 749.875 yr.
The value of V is 1.48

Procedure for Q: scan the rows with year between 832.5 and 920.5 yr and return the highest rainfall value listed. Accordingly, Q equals 2.647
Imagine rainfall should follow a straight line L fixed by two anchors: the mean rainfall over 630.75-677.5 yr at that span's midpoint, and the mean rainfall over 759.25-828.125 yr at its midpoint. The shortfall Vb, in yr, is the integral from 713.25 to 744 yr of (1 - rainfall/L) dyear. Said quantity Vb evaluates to 6.4 yr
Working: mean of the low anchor 1.44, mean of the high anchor 1.61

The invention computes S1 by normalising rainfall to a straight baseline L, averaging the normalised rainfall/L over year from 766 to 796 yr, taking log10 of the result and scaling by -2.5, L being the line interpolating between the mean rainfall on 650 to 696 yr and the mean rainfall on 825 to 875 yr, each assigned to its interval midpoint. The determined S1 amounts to 0.14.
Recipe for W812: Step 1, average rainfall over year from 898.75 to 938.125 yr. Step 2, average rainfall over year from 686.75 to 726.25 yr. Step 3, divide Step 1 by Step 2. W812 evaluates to 1.90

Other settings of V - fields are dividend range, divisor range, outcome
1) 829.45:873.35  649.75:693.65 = 1.42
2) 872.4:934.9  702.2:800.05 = 1.89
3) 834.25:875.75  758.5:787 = 1.46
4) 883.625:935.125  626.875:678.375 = 1.75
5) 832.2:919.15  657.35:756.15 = 1.72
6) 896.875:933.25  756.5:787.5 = 1.86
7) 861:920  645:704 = 1.55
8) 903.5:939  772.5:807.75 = 1.66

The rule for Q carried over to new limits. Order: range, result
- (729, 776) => 1.625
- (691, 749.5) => 1.534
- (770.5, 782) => 1.672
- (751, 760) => 0.8683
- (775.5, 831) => 1.979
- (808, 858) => 2.158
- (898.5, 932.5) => 2.993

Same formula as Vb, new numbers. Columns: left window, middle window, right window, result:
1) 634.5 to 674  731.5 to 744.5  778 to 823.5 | 4.01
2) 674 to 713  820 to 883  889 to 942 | 5.41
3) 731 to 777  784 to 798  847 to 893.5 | -3.01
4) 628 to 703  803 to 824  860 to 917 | 3.19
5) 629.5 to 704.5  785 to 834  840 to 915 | 5.28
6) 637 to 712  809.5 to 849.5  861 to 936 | 3.28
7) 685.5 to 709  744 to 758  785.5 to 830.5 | 7.34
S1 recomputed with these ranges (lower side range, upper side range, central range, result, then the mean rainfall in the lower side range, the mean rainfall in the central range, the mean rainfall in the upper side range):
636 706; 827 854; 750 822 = 0.25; 1.46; 1.47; 2.02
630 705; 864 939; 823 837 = 0.08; 1.46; 1.98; 2.43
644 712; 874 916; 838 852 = 0.02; 1.45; 2.06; 2.29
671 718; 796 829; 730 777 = 0.41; 1.43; 1.09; 1.73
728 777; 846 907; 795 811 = -0.03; 1.1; 1.58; 2.17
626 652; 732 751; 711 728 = -0.19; 1.42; 1.3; 0.998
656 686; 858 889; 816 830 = 0.02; 1.44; 1.93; 2.13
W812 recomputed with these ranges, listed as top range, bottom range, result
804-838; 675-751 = 1.40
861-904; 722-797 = 1.72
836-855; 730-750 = 1.97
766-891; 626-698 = 1.29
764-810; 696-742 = 1.23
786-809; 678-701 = 1.09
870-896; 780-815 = 1.33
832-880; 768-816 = 1.30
